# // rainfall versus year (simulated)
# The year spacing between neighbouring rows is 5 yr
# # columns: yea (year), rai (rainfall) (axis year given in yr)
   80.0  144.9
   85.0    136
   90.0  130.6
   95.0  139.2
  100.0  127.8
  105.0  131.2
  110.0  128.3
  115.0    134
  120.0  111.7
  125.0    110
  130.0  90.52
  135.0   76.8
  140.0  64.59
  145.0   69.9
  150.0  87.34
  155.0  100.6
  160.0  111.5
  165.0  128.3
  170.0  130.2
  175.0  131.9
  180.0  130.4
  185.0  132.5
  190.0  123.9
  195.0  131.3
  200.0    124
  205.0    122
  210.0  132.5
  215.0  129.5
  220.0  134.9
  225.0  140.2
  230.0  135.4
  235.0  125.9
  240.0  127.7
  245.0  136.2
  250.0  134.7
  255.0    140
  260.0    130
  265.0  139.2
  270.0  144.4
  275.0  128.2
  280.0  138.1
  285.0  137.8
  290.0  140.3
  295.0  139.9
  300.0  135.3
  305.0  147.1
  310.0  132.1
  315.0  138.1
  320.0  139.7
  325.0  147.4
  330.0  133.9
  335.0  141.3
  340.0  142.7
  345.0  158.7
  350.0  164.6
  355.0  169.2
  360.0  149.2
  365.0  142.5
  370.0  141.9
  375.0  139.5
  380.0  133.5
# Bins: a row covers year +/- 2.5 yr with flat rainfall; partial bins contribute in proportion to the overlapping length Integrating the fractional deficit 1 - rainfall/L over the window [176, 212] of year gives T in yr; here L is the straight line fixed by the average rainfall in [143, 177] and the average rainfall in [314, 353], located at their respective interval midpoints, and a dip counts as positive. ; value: -3.8 yr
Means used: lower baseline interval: 109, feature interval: 128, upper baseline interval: 146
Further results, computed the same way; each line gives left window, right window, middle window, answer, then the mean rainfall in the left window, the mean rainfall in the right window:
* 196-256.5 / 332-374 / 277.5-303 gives 0.5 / 132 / 151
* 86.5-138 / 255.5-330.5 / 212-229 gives -0.6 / 118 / 138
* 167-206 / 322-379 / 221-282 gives 0.5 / 129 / 148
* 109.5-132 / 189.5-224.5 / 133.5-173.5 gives 7.6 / 114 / 129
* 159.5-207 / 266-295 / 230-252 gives 0.4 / 127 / 138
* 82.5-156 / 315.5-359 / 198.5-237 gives -1.0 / 109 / 149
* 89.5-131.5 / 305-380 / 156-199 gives 1.0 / 123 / 145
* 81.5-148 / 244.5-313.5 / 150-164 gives 1.6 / 112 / 137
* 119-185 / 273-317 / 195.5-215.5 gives -1.8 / 104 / 138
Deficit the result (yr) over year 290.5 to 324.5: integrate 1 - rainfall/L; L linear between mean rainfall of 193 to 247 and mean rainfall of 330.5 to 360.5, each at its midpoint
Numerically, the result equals 1.7 yr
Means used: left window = 131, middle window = 139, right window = 153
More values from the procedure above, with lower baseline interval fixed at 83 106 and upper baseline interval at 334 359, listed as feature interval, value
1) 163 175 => 0.9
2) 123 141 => 6.6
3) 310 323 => 1.3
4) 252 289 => 3.0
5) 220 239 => 1.5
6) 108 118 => 0.3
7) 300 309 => 0.6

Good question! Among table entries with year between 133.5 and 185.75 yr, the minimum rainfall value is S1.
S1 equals 64.59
